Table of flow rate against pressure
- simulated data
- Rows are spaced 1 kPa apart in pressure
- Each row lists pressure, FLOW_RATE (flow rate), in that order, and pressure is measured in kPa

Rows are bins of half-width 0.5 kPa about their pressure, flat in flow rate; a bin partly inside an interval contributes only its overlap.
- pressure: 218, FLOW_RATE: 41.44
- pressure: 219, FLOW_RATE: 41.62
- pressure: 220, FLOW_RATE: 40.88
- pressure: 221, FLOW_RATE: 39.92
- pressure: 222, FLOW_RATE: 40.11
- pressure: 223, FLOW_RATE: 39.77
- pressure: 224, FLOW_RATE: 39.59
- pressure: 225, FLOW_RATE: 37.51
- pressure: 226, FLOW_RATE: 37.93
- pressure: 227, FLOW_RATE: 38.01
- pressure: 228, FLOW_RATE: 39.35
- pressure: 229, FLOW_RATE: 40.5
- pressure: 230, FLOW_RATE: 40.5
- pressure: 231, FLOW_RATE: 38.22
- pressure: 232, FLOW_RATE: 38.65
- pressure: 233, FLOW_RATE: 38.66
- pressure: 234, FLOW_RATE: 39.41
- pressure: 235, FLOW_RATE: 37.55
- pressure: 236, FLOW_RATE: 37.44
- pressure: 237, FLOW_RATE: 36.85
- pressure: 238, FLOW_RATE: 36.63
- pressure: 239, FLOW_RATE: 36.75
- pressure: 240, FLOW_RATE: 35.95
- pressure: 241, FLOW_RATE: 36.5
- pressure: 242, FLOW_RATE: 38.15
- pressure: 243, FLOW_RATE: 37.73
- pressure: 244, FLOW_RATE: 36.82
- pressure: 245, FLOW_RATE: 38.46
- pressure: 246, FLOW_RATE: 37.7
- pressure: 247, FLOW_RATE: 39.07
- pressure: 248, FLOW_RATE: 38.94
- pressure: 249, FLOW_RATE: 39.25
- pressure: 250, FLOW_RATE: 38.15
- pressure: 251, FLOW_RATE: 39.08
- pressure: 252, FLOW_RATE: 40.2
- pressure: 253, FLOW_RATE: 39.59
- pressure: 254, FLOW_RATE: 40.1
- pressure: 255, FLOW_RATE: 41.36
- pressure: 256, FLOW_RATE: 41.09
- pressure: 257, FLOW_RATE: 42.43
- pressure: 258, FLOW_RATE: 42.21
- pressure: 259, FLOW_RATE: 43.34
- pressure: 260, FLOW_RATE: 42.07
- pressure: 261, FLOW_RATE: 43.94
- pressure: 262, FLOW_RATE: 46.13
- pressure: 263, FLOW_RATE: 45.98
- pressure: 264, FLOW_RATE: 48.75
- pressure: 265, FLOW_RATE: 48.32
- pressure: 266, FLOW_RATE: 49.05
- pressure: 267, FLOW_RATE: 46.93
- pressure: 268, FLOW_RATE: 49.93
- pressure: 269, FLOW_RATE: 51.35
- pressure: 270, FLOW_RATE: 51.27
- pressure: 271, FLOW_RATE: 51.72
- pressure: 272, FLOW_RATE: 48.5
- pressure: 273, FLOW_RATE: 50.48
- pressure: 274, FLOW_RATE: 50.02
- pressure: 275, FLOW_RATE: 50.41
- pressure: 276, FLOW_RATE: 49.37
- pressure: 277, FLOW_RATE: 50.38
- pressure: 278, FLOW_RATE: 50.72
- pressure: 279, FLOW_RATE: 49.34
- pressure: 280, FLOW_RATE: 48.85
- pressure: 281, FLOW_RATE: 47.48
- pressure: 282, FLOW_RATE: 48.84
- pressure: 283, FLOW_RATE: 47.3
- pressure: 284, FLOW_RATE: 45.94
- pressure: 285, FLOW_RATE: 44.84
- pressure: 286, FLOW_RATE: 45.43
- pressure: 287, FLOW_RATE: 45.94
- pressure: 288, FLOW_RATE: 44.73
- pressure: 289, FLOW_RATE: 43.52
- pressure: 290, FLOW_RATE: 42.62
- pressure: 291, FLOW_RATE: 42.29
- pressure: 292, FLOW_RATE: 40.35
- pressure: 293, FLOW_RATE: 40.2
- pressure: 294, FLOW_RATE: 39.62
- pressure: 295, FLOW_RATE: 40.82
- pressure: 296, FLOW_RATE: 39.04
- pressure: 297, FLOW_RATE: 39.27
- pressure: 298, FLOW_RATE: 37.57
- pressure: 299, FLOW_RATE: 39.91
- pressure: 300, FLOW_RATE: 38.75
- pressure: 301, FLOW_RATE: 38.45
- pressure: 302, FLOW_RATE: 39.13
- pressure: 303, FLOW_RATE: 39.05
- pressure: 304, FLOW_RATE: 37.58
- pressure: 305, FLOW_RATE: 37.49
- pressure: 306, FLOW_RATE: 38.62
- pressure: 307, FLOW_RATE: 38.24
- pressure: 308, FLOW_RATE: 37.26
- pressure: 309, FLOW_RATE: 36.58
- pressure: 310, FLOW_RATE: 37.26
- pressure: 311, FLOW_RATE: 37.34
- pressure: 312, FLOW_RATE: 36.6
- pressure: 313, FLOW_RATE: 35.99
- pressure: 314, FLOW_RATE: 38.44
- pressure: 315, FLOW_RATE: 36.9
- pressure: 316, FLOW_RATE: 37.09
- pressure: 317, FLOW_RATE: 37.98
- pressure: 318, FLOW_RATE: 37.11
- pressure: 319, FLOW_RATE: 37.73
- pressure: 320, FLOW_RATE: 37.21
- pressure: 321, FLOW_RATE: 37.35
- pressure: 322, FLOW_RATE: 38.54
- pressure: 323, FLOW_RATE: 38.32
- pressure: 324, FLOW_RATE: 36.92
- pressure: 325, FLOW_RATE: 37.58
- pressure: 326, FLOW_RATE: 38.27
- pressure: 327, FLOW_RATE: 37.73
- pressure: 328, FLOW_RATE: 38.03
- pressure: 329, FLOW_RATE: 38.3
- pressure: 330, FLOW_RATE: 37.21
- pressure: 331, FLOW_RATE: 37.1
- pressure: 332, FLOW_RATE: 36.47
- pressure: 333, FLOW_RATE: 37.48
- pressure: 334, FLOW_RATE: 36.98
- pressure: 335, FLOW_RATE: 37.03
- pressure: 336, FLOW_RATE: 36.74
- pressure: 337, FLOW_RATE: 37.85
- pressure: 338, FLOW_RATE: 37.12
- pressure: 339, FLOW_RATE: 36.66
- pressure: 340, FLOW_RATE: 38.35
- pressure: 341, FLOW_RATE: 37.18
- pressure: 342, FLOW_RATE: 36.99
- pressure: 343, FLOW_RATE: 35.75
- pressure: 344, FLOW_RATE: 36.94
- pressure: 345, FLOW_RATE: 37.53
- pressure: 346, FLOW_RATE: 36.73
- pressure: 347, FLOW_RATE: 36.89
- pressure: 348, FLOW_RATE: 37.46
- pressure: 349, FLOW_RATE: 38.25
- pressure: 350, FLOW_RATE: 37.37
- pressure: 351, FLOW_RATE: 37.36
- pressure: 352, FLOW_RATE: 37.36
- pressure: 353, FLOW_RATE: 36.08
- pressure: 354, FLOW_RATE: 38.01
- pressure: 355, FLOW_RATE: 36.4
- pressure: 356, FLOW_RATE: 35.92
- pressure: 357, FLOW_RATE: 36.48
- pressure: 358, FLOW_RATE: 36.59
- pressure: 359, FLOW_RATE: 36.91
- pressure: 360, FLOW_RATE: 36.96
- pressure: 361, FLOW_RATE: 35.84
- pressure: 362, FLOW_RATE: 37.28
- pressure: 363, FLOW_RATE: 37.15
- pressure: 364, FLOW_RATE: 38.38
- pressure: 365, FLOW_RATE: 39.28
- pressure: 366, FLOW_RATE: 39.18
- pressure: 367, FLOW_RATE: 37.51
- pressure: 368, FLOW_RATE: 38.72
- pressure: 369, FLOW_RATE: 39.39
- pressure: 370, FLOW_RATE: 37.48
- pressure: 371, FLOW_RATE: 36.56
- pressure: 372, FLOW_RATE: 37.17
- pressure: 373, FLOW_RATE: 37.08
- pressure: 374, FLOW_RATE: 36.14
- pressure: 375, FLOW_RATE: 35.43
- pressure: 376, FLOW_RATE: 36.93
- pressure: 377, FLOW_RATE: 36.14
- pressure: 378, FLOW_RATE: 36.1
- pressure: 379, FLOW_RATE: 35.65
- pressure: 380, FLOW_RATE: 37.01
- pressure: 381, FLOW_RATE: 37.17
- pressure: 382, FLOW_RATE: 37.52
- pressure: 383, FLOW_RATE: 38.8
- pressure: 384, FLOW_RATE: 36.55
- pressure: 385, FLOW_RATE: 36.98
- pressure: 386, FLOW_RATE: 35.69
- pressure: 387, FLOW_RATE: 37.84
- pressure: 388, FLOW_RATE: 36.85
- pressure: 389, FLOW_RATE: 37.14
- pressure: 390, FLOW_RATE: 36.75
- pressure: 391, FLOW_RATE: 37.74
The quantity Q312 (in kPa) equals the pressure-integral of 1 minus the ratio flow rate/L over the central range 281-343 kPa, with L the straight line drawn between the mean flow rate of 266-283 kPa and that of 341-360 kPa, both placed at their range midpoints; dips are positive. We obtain 6.1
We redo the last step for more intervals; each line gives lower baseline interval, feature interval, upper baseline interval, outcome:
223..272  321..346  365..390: 0.76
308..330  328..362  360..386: 0.27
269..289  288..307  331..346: 2.18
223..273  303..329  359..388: 1.02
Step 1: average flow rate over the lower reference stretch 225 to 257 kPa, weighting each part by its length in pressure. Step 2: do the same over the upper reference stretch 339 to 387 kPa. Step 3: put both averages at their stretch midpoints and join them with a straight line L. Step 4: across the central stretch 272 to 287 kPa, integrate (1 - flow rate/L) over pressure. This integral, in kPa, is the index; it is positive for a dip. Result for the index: -4.1 kPa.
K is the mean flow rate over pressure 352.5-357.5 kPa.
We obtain 36.6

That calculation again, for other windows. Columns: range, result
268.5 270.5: 51.3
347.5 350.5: 37.7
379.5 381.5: 37.1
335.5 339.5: 37.1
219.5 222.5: 40.3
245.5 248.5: 38.6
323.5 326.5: 37.6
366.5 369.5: 38.5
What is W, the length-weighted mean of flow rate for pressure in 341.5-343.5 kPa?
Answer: 36.4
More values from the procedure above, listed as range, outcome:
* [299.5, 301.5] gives 38.6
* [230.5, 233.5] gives 38.5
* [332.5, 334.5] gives 37.2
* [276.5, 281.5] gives 49.4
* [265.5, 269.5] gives 49.3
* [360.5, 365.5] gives 37.6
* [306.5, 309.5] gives 37.4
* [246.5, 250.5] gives 38.9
